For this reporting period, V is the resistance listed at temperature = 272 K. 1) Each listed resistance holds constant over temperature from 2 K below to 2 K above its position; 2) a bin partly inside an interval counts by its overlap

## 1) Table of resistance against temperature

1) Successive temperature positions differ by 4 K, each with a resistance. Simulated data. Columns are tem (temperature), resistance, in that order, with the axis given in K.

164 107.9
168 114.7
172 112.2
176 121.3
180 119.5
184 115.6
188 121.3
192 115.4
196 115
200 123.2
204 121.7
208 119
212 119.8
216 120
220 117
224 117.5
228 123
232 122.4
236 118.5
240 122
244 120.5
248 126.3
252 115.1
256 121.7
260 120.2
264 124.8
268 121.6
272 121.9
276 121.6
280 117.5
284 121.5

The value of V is 121.9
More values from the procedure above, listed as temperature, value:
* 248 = 126.3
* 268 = 121.6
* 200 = 123.2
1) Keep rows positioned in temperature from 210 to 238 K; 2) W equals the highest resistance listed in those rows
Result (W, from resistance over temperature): 123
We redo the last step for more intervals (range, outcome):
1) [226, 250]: 126.3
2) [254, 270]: 124.8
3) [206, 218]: 120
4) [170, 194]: 121.3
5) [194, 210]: 123.2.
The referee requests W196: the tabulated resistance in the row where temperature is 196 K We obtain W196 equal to 115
